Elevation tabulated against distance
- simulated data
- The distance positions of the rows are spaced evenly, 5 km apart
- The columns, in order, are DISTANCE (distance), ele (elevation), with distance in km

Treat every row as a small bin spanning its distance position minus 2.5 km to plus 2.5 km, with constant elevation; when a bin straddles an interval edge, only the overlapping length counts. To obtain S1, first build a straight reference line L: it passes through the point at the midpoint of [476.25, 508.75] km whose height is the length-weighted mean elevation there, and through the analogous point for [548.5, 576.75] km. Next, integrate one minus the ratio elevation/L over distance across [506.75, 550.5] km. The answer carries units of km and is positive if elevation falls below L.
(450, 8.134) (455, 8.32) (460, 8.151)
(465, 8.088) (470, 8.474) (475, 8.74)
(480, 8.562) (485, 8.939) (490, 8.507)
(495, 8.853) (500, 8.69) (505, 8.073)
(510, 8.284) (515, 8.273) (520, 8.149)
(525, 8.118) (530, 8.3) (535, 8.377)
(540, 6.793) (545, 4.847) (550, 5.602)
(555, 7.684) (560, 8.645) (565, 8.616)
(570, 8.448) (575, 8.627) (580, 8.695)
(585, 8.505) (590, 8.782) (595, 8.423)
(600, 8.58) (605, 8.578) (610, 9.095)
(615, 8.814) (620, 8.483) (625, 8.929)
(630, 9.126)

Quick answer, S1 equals 4.2 km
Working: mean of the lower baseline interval 8.6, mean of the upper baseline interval 8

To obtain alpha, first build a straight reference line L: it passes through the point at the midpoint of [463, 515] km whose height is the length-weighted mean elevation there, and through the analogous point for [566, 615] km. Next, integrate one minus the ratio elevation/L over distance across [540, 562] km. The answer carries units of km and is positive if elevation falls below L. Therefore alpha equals 4.9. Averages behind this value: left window 8.51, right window 8.65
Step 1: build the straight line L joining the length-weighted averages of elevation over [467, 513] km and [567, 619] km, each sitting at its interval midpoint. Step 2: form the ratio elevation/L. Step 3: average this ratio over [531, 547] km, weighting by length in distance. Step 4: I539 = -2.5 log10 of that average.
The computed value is 0.24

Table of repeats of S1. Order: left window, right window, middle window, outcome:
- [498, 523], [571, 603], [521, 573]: 5.31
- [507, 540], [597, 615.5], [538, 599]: 4.69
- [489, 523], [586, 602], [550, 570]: 1.23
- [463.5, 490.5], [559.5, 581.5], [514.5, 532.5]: 0.80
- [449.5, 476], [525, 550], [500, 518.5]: -1.86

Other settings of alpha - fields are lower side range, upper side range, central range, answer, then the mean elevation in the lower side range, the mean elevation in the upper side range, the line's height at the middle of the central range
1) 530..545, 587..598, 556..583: -1.8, 7.25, 8.6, 8.03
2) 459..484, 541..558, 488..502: -1.7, 8.45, 6.19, 7.77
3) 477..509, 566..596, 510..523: 0.6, 8.59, 8.59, 8.59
